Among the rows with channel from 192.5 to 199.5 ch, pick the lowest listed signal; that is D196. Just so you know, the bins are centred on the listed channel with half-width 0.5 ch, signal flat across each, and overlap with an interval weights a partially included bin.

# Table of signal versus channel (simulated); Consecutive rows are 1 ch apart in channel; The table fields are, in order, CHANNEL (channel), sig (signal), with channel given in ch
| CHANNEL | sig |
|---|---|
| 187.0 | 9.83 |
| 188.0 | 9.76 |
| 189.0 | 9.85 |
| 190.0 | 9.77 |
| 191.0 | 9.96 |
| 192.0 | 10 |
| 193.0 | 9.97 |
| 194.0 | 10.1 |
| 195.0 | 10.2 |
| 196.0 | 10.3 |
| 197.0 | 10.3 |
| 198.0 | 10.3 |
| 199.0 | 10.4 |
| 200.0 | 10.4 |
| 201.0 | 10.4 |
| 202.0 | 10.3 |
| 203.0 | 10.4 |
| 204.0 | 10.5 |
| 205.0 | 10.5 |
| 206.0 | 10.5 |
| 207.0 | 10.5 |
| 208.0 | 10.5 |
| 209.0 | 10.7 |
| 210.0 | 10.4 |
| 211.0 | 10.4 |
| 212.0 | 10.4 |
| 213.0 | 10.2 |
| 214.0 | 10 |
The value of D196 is 9.97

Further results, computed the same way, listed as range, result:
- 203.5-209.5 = 10.5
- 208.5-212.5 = 10.4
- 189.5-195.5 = 9.77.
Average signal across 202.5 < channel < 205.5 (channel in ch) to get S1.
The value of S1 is 10.5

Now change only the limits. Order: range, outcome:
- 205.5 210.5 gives 10.5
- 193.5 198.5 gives 10.2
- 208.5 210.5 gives 10.6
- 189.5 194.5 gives 9.96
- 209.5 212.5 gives 10.4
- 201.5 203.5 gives 10.4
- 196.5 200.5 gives 10.4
